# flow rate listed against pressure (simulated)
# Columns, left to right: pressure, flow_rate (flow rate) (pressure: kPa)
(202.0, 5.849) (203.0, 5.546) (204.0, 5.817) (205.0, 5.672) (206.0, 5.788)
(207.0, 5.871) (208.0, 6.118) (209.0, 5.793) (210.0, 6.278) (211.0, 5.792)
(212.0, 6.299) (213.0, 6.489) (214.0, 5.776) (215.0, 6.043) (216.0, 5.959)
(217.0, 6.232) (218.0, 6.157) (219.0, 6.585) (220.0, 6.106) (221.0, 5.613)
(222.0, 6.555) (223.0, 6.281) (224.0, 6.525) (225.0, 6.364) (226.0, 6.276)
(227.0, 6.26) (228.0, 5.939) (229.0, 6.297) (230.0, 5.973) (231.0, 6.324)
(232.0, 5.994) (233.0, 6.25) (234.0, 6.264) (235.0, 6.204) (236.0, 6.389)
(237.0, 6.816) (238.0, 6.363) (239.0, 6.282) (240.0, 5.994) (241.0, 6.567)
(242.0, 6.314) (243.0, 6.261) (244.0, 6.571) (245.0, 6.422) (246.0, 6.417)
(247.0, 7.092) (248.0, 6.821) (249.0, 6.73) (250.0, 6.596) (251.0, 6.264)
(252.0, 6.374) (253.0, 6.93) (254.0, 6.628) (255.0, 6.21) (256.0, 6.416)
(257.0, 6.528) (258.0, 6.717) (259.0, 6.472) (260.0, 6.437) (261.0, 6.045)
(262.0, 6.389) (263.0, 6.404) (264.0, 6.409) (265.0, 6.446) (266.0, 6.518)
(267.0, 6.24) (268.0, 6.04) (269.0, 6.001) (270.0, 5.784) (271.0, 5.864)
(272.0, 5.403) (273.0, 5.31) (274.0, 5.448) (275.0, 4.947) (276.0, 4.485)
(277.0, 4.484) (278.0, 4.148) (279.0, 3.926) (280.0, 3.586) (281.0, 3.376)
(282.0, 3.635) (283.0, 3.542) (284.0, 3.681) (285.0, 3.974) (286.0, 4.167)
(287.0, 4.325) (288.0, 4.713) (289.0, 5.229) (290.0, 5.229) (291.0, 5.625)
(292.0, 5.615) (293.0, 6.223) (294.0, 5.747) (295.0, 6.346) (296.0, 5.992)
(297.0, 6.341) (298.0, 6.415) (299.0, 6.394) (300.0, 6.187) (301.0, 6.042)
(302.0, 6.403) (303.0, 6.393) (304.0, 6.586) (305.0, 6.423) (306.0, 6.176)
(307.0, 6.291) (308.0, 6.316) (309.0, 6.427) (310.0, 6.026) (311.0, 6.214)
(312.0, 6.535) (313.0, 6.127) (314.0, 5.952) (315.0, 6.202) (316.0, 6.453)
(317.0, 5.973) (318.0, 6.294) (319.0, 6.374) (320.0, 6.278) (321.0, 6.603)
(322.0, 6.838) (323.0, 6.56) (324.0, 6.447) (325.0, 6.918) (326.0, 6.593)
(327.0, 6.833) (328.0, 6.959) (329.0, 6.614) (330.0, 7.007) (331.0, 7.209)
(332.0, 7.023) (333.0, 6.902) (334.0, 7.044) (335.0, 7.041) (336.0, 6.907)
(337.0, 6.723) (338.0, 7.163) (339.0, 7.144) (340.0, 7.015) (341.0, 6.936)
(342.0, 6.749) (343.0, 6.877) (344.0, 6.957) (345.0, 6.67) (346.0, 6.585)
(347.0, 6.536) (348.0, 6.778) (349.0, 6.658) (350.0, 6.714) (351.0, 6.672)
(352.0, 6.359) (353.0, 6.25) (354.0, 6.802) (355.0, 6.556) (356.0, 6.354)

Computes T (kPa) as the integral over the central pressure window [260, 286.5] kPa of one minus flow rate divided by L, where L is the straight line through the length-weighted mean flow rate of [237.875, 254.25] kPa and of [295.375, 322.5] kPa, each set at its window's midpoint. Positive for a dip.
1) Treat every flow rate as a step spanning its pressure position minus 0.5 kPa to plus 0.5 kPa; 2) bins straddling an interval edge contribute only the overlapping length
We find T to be 5.4 kPa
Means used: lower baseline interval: 6.51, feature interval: 5.11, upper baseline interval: 6.31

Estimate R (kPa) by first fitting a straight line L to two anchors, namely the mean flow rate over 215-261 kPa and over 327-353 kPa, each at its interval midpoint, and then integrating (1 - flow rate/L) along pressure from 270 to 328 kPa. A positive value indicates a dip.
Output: 8.6 kPa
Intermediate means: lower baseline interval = 6.37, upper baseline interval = 6.84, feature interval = 5.67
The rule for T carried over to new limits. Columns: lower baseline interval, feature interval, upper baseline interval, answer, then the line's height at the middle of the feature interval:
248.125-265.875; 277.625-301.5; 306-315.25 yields 4.9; 6.33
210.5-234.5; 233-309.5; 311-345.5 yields 6.6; 6.42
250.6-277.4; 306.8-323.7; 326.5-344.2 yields 0.9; 6.7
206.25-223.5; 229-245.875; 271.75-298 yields -1.8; 5.7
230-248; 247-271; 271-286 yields -4.9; 5.34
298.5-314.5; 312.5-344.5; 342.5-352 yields -1.0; 6.51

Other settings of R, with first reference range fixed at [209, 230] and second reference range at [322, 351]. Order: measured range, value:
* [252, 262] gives -0.14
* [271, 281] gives 2.86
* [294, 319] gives 1.52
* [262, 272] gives 0.44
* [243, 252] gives -0.35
